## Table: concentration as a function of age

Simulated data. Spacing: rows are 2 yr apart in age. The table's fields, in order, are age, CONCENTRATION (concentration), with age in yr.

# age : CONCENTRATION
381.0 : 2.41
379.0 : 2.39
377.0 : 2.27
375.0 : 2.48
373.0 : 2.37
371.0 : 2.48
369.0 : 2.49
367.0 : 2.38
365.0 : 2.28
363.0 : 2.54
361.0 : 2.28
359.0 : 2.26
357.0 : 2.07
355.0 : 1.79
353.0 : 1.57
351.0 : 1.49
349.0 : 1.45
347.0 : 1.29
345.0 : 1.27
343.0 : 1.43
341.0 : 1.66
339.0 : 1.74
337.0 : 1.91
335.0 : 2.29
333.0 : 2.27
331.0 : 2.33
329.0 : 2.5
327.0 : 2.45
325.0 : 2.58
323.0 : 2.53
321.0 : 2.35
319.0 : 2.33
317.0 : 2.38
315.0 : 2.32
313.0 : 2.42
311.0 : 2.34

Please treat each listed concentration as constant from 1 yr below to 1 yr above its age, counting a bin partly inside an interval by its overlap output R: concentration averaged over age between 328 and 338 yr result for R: 2.26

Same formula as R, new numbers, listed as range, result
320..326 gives 2.49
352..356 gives 1.68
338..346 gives 1.52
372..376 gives 2.42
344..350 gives 1.34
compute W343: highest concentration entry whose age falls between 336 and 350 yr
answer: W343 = 1.91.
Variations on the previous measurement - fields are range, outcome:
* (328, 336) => 2.5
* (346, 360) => 2.26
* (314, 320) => 2.38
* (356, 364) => 2.54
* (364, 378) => 2.49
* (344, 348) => 1.29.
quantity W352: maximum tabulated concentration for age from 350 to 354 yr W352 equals 1.57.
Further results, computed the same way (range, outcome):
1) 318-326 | 2.58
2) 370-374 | 2.48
